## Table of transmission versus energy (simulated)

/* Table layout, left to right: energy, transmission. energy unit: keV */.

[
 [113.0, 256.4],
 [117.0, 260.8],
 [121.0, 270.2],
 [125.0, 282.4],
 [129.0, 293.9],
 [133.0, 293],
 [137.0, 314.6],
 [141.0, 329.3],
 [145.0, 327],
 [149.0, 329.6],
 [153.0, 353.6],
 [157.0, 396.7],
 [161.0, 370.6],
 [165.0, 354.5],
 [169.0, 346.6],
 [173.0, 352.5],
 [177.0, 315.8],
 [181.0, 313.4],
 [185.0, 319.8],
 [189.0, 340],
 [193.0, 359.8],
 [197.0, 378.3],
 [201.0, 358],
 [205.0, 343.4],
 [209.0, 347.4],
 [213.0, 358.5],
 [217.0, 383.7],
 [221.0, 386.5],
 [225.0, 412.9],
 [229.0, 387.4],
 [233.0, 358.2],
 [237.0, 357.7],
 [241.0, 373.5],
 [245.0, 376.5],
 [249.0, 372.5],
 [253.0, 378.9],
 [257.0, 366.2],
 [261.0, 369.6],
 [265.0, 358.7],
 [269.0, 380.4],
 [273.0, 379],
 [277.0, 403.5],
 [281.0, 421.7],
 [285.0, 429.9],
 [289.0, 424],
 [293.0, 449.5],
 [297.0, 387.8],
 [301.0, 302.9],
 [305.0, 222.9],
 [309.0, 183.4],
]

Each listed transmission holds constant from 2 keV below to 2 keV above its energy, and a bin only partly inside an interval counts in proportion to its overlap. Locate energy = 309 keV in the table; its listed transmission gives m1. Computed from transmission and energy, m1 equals 183.4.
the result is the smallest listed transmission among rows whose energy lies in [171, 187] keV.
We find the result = 313.4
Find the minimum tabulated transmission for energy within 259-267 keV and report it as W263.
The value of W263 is 358.7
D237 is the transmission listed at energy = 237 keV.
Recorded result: 357.7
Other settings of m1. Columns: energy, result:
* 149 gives 329.6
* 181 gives 313.4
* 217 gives 383.7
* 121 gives 270.2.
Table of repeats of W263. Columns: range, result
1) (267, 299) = 379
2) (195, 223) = 343.4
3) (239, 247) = 373.5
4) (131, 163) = 293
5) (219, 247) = 357.7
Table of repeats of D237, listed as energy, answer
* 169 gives 346.6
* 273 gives 379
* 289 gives 424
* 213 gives 358.5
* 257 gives 366.2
